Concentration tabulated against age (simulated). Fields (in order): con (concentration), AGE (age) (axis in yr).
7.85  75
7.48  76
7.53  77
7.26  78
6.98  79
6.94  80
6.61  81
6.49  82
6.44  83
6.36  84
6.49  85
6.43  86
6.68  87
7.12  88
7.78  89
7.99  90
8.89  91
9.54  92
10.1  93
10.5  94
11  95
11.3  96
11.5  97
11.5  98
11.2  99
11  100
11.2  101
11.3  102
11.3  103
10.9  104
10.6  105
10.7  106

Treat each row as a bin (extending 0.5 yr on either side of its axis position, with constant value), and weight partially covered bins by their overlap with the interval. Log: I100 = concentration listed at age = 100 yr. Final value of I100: 11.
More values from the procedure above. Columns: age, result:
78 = 7.26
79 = 6.98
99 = 11.2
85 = 6.49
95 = 11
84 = 6.36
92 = 9.54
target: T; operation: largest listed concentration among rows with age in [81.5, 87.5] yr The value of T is 6.68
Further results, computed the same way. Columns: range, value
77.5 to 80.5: 7.26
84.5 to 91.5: 8.89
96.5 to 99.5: 11.5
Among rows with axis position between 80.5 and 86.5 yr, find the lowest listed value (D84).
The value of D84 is 6.36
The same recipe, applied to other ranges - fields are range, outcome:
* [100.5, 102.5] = 11.2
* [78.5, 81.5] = 6.61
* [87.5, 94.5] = 7.12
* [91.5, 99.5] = 9.54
